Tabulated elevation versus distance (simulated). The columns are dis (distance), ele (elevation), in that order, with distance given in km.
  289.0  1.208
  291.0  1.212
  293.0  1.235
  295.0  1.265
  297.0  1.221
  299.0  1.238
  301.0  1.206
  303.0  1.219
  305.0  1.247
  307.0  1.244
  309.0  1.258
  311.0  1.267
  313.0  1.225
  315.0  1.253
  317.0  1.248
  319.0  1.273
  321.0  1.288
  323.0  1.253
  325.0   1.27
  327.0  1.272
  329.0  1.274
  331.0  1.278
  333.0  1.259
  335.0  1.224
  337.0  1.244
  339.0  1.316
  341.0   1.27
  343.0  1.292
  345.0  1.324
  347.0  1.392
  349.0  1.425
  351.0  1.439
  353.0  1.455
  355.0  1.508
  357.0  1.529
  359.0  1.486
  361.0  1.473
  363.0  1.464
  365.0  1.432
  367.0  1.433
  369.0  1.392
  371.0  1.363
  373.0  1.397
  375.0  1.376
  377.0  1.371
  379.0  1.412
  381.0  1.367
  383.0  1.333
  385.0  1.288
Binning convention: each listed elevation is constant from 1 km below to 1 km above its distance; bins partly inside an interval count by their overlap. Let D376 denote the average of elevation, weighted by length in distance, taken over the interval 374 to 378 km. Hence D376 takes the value 1.37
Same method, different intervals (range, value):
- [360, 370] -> 1.44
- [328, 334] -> 1.27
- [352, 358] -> 1.5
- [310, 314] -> 1.25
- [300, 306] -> 1.22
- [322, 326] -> 1.26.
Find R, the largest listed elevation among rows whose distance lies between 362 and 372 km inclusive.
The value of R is 1.464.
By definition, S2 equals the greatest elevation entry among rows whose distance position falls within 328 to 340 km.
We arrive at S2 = 1.316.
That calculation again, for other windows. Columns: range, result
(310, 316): 1.267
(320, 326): 1.288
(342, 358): 1.529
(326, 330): 1.274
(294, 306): 1.265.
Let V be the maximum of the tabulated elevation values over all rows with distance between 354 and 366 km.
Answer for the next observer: 1.529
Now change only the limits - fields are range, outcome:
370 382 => 1.412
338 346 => 1.324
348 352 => 1.439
